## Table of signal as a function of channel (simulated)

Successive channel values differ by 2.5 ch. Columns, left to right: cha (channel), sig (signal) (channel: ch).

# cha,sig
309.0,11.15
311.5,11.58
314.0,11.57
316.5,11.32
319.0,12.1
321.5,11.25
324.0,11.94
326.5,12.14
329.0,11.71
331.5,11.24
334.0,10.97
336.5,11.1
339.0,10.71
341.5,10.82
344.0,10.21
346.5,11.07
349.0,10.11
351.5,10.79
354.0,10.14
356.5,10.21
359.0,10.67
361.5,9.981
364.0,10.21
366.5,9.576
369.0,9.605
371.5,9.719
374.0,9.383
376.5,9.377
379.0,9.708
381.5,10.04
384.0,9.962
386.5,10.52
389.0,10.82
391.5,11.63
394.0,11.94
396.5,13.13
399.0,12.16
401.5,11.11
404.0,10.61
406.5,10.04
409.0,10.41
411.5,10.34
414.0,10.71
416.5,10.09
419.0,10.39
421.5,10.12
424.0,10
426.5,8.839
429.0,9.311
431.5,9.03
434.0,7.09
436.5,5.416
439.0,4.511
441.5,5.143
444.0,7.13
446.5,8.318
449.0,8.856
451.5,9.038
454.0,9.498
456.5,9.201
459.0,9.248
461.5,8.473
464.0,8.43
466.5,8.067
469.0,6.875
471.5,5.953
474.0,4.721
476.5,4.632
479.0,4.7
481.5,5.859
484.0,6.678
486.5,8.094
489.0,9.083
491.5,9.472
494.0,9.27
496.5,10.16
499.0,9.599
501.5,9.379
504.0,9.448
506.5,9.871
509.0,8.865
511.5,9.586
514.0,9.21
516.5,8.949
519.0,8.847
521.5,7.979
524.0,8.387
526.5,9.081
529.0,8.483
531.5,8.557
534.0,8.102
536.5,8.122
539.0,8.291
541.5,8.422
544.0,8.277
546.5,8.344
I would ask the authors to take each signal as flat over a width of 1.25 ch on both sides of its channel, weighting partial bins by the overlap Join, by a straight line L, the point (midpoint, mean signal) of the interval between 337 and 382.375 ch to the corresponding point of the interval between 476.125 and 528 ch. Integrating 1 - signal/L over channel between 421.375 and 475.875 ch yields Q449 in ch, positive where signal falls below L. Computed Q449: 8.0 ch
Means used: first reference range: 10.1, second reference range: 8.5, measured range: 7.79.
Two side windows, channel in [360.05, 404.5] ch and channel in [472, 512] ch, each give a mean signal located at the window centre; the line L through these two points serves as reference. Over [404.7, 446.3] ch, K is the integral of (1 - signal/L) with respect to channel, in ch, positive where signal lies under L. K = 3.9 ch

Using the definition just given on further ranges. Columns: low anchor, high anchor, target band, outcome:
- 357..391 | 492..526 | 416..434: 0.41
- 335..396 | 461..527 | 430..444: 4.23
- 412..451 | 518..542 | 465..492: 5.54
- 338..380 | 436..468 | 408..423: -2.74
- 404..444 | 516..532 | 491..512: -2.14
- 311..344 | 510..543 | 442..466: 2.64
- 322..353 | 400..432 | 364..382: 1.66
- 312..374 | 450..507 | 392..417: -4.06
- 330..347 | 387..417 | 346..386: 3.45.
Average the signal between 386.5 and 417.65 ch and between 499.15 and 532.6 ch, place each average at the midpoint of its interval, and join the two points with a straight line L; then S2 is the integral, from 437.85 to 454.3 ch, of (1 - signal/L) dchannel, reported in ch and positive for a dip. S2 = 4.56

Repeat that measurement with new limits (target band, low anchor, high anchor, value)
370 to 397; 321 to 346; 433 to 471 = -2.25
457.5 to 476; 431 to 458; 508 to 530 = 1.40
